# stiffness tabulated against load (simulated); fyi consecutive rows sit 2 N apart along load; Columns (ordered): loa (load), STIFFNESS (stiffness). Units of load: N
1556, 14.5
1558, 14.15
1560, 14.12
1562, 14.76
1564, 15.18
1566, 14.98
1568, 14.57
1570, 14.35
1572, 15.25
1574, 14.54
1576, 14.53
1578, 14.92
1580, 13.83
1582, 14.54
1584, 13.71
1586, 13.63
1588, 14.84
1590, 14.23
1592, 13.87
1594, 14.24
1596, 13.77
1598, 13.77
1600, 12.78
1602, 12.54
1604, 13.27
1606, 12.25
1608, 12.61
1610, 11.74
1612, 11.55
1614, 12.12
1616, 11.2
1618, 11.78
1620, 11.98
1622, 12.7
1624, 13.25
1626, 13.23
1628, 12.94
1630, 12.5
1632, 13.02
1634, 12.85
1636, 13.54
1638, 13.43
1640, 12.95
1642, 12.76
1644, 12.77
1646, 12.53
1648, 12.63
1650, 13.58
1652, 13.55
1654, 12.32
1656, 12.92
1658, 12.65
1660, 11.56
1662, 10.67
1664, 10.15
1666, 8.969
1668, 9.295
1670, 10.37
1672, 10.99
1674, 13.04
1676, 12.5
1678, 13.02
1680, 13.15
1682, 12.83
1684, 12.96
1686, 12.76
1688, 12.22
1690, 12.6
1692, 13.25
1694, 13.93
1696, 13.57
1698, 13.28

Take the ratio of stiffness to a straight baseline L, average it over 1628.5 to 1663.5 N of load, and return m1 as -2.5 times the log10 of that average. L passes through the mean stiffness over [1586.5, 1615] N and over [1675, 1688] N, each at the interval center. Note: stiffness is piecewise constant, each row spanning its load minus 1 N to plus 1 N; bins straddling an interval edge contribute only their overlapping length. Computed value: 0.02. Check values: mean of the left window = 13.1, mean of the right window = 12.8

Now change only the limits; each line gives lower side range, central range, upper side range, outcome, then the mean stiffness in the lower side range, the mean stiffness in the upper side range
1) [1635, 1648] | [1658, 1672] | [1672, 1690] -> 0.23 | 13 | 12.7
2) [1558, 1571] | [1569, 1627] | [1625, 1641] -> 0.04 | 14.6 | 13.1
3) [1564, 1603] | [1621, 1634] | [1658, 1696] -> 0.02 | 14.2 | 12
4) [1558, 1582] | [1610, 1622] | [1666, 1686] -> 0.14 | 14.6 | 11.9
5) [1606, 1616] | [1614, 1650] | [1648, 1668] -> -0.08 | 11.9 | 11.7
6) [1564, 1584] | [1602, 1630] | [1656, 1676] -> 0.05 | 14.6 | 11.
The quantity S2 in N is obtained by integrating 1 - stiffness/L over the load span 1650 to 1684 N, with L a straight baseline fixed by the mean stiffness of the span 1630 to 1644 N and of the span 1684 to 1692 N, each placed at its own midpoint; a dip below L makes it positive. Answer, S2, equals 2.60 N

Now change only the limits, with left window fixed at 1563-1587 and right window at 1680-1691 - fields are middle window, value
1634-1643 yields 0.2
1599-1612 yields 1.4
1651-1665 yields 1.3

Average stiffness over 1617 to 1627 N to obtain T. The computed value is 12.6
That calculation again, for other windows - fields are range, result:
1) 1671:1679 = 12.4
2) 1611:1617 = 11.6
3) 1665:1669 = 9.13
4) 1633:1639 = 13.3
